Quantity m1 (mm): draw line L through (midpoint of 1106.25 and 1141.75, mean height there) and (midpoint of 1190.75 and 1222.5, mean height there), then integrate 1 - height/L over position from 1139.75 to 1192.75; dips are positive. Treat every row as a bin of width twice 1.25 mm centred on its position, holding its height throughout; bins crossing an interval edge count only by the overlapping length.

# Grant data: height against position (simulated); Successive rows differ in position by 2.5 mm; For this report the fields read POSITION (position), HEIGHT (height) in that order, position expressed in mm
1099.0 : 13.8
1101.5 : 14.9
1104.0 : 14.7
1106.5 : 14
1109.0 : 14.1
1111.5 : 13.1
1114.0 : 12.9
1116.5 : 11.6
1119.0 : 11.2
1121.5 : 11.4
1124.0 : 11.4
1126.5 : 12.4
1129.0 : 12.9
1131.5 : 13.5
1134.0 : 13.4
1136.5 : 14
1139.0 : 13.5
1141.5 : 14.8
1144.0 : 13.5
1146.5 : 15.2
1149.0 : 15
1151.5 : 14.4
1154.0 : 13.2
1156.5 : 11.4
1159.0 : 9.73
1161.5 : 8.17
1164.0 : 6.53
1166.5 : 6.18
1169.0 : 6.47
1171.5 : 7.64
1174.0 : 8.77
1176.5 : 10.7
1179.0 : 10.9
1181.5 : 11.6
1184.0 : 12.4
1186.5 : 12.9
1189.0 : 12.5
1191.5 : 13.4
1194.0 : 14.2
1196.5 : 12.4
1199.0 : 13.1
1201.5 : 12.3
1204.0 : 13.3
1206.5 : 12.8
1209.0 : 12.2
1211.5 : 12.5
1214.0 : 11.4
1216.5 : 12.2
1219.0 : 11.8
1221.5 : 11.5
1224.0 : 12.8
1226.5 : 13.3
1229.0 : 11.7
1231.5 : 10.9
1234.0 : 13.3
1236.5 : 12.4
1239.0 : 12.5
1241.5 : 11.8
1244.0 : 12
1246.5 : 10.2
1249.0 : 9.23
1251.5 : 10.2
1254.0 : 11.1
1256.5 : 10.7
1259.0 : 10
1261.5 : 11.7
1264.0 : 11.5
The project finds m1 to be 6.1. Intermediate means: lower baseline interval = 12.9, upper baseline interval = 12.5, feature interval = 11.2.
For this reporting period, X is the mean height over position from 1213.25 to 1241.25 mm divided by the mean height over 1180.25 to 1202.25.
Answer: 0.95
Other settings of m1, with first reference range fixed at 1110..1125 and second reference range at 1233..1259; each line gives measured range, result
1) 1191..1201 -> -1.43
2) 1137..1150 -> -2.78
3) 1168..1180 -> 2.83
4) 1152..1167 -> 2.73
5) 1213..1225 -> -0.55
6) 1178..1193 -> -0.96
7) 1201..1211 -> -1.03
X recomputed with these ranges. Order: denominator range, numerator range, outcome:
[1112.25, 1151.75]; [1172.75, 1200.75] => 0.92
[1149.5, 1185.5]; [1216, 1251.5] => 1.18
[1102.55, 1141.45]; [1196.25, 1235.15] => 0.95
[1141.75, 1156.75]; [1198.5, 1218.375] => 0.89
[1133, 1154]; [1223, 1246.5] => 0.86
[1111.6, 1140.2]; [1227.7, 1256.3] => 0.90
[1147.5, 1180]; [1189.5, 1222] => 1.26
